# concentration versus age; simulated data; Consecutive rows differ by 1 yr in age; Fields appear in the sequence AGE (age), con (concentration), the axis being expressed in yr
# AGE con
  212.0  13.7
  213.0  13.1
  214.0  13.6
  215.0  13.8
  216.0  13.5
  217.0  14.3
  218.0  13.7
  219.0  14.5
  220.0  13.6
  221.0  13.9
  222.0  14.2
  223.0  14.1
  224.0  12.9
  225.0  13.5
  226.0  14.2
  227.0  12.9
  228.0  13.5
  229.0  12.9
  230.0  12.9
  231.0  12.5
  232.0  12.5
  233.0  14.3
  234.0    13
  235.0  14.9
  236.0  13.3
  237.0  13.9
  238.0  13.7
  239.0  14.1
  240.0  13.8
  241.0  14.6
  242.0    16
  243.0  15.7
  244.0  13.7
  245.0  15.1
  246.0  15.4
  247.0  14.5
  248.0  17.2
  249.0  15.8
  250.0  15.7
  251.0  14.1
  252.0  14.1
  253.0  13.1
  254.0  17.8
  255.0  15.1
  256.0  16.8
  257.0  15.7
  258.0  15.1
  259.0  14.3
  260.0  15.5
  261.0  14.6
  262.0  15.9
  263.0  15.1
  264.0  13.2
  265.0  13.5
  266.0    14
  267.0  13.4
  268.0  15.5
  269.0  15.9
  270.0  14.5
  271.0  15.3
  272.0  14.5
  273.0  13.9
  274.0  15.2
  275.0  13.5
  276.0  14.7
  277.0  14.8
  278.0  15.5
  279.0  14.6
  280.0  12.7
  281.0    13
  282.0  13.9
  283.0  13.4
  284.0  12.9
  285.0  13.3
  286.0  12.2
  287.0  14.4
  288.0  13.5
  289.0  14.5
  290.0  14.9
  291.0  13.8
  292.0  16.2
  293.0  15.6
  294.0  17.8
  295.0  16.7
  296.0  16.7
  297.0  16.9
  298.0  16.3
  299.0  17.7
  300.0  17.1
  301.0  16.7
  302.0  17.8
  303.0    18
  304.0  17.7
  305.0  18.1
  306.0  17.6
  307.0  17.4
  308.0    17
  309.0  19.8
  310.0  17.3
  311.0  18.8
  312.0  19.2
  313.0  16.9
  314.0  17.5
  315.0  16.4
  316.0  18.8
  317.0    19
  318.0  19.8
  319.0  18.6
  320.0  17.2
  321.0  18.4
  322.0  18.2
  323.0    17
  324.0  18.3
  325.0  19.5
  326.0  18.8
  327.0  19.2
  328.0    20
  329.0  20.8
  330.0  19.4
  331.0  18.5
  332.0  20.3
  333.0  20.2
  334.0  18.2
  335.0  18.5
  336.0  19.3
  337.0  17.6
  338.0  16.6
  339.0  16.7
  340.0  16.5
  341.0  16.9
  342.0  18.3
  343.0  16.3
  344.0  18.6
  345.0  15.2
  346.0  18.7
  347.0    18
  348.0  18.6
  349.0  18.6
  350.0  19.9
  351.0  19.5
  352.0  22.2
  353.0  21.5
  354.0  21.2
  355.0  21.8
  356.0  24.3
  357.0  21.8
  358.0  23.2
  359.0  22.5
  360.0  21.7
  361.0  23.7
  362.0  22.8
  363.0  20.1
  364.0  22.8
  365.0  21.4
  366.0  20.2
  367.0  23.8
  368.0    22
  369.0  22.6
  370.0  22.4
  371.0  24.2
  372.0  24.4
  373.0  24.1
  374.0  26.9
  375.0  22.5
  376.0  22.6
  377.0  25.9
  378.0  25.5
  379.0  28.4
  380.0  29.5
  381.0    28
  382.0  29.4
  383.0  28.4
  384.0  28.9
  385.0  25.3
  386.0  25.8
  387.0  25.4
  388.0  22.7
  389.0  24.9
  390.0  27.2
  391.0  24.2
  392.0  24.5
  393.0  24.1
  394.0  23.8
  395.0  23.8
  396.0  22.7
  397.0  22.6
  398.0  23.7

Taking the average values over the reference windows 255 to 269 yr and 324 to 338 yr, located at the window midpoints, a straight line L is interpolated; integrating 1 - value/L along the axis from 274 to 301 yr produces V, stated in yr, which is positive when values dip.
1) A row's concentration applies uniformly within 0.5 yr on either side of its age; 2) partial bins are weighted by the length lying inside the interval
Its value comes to 2.5 yr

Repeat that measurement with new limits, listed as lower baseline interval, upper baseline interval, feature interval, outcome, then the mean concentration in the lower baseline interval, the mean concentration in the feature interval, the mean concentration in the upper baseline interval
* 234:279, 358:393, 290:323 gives 2.5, 14.8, 17.5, 24.5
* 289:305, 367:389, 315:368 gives 4.6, 16.6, 19.6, 25.4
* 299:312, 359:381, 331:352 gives 2.9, 17.8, 18.2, 23.8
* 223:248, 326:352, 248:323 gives 1.6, 14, 15.8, 18.5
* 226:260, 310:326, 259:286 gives 2.8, 14.5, 14.3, 18.2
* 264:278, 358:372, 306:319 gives -0.1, 14.5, 18.2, 22.4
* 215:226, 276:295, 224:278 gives -1.6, 13.8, 14.5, 14.4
